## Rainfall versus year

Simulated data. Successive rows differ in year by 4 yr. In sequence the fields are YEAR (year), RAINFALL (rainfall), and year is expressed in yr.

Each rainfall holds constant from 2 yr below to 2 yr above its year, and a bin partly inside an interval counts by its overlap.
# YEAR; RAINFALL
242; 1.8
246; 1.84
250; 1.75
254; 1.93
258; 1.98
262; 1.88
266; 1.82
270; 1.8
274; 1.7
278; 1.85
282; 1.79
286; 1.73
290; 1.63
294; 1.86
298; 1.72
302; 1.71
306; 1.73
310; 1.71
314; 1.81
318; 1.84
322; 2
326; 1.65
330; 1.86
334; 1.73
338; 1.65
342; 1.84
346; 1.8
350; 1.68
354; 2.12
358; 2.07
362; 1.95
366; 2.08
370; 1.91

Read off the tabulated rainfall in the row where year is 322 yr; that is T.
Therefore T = 2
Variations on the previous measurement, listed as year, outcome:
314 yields 1.81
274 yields 1.7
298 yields 1.72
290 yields 1.63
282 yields 1.79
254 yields 1.93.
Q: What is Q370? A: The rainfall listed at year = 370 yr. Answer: 1.91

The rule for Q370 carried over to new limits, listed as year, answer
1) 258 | 1.98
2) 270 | 1.8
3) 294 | 1.86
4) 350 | 1.68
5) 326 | 1.65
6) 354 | 2.12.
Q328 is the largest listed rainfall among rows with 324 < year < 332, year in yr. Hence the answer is 1.86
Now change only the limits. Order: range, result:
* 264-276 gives 1.82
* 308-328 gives 2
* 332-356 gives 2.12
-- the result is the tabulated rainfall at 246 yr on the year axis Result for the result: 1.84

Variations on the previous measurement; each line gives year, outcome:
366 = 2.08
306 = 1.73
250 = 1.75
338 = 1.65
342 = 1.84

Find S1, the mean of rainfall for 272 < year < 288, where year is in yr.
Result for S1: 1.77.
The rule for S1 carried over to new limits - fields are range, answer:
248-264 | 1.88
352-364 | 2.05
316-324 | 1.92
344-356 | 1.87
